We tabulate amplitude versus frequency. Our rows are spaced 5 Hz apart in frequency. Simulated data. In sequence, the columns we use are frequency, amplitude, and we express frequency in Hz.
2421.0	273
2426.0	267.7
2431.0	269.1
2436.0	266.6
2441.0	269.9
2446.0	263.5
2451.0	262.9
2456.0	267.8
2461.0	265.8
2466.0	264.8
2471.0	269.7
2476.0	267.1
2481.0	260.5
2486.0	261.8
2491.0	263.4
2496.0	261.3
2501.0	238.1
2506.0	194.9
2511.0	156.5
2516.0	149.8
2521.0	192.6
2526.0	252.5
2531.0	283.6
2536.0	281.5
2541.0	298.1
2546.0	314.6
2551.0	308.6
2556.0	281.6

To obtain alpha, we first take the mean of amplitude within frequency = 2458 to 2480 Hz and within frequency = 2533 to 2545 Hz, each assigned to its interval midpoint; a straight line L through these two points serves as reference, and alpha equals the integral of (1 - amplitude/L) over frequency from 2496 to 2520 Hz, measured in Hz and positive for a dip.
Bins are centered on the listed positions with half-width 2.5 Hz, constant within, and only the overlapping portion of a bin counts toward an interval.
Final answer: 7.5 Hz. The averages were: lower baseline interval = 266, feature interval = 193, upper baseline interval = 293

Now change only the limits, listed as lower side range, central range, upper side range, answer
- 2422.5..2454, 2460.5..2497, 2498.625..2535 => -3.9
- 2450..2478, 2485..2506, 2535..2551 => 2.4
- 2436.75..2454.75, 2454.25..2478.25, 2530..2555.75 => 0.5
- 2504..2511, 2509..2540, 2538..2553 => 2.1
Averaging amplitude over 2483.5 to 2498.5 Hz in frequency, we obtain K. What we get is 262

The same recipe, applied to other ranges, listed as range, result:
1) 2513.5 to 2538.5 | 232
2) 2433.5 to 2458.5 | 266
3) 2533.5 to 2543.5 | 290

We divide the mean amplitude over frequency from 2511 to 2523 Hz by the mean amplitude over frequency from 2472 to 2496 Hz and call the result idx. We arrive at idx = 0.63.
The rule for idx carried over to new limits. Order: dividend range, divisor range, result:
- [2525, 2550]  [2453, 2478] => 1.08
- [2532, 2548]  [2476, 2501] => 1.14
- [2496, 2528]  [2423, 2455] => 0.76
